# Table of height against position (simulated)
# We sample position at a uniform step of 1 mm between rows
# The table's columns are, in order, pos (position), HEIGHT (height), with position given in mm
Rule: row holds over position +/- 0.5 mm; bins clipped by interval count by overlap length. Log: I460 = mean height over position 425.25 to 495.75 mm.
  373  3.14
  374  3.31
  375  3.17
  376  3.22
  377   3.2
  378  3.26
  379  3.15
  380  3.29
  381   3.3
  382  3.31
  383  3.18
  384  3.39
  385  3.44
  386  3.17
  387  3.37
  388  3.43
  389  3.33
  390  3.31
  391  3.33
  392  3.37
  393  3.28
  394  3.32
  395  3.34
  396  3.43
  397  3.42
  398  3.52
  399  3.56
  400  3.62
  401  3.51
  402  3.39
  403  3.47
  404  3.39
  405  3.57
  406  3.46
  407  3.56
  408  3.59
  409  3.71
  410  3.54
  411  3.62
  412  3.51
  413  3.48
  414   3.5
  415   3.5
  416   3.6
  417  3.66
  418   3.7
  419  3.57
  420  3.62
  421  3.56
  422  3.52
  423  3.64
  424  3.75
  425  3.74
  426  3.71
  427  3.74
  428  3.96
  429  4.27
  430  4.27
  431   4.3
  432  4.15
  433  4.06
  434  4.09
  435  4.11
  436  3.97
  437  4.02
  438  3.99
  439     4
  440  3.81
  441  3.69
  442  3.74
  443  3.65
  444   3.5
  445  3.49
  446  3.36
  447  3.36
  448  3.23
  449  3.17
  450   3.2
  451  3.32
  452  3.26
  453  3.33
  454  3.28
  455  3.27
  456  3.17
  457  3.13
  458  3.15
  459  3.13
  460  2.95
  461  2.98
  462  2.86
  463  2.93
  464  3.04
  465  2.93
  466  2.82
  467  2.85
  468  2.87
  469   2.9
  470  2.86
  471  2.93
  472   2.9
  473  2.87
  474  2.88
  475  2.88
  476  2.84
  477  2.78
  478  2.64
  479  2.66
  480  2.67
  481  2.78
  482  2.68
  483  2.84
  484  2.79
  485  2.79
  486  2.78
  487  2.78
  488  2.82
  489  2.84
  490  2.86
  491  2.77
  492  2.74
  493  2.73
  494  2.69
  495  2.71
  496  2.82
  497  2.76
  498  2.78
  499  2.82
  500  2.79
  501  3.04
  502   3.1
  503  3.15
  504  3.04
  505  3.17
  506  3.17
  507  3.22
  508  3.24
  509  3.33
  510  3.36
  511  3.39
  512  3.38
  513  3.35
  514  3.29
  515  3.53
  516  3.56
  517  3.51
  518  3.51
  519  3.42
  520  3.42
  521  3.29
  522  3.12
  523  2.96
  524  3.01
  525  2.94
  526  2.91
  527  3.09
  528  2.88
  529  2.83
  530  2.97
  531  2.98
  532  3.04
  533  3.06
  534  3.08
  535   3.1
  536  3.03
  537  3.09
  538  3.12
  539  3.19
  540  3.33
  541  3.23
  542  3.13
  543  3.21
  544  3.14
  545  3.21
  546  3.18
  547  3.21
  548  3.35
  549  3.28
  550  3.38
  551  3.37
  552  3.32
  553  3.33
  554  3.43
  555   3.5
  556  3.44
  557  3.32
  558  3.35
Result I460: 3.22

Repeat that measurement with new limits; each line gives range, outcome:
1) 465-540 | 3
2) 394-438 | 3.69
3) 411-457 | 3.66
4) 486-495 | 2.78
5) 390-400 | 3.4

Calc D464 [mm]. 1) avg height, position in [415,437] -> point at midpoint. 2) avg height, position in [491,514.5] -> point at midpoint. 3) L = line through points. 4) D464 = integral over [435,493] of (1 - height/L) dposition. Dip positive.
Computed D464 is 5.9 mm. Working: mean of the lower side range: 3.85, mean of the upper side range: 3.04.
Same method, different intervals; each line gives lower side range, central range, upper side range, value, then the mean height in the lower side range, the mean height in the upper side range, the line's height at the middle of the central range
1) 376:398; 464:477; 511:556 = 1.51 mm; 3.32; 3.22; 3.26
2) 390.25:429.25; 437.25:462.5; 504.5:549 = 0.50 mm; 3.56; 3.19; 3.43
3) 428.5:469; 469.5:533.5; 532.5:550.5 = 5.90 mm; 3.46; 3.18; 3.3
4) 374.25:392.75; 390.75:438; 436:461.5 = -4.41 mm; 3.29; 3.42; 3.35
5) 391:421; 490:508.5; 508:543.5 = 1.88 mm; 3.51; 3.19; 3.26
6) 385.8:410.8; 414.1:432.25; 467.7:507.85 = -2.78 mm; 3.44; 2.86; 3.28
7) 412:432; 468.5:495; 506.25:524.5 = 5.20 mm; 3.75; 3.33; 3.48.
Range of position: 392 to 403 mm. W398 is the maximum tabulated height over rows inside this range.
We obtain 3.62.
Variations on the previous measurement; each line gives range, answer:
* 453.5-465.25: 3.28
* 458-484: 3.15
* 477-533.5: 3.56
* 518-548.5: 3.51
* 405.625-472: 4.3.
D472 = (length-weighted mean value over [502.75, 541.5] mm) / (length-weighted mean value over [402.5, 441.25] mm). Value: 0.85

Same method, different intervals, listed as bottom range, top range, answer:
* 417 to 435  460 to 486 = 0.74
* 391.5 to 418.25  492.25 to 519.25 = 0.90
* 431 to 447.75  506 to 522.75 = 0.88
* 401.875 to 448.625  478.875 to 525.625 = 0.82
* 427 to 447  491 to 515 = 0.78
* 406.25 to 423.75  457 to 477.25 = 0.82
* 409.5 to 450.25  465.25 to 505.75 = 0.76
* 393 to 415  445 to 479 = 0.87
